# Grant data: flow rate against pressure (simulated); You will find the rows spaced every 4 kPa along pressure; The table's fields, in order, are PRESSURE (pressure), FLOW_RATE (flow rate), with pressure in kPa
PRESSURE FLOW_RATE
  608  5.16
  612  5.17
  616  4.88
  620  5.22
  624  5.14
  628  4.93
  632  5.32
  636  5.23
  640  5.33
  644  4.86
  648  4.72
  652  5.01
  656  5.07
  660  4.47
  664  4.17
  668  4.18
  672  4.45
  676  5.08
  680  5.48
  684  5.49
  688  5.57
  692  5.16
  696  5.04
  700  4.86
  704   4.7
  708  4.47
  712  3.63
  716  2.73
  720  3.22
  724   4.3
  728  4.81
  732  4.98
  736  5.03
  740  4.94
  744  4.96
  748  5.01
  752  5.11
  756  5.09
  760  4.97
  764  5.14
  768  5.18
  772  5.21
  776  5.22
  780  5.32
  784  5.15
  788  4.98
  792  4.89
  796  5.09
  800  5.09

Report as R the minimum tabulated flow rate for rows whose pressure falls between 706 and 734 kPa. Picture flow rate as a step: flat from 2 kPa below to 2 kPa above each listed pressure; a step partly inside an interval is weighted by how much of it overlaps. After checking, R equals 2.73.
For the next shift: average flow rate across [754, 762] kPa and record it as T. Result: 5.03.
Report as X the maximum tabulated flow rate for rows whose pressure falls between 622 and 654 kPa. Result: 5.33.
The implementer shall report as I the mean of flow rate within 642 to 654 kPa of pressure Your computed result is 4.86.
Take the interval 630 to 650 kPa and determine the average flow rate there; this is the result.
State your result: 5.09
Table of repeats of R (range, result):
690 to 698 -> 5.04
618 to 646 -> 4.86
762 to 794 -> 4.89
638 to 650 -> 4.72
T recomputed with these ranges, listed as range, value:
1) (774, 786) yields 5.23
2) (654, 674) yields 4.47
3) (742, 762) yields 5.03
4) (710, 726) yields 3.47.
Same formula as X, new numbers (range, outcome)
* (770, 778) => 5.22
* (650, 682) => 5.48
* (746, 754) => 5.11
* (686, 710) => 5.57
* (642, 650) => 4.86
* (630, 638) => 5.32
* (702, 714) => 4.7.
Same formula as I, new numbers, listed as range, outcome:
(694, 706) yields 4.87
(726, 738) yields 4.94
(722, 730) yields 4.55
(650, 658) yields 5.04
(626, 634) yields 5.12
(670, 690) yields 5.21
